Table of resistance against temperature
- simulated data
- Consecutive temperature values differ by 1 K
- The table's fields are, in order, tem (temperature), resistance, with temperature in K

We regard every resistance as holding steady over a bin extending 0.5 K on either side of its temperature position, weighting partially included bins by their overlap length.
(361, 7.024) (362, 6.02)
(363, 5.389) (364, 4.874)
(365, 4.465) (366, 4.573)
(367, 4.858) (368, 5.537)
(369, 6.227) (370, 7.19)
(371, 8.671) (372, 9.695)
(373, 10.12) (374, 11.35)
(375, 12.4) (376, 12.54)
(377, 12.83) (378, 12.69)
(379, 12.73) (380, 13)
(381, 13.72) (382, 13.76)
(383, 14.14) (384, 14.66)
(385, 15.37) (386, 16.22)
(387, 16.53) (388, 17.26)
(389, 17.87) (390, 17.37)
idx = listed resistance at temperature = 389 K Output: 17.87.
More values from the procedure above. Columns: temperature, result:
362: 6.02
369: 6.227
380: 13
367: 4.858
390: 17.37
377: 12.83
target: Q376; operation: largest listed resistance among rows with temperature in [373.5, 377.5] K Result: 12.83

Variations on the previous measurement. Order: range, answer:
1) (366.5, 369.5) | 6.227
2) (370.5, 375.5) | 12.4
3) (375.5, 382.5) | 13.76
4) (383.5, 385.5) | 15.37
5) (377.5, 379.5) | 12.73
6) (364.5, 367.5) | 4.858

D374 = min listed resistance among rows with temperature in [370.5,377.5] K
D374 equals 8.671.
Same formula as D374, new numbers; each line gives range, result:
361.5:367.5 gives 4.465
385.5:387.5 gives 16.22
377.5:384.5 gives 12.69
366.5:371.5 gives 4.858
